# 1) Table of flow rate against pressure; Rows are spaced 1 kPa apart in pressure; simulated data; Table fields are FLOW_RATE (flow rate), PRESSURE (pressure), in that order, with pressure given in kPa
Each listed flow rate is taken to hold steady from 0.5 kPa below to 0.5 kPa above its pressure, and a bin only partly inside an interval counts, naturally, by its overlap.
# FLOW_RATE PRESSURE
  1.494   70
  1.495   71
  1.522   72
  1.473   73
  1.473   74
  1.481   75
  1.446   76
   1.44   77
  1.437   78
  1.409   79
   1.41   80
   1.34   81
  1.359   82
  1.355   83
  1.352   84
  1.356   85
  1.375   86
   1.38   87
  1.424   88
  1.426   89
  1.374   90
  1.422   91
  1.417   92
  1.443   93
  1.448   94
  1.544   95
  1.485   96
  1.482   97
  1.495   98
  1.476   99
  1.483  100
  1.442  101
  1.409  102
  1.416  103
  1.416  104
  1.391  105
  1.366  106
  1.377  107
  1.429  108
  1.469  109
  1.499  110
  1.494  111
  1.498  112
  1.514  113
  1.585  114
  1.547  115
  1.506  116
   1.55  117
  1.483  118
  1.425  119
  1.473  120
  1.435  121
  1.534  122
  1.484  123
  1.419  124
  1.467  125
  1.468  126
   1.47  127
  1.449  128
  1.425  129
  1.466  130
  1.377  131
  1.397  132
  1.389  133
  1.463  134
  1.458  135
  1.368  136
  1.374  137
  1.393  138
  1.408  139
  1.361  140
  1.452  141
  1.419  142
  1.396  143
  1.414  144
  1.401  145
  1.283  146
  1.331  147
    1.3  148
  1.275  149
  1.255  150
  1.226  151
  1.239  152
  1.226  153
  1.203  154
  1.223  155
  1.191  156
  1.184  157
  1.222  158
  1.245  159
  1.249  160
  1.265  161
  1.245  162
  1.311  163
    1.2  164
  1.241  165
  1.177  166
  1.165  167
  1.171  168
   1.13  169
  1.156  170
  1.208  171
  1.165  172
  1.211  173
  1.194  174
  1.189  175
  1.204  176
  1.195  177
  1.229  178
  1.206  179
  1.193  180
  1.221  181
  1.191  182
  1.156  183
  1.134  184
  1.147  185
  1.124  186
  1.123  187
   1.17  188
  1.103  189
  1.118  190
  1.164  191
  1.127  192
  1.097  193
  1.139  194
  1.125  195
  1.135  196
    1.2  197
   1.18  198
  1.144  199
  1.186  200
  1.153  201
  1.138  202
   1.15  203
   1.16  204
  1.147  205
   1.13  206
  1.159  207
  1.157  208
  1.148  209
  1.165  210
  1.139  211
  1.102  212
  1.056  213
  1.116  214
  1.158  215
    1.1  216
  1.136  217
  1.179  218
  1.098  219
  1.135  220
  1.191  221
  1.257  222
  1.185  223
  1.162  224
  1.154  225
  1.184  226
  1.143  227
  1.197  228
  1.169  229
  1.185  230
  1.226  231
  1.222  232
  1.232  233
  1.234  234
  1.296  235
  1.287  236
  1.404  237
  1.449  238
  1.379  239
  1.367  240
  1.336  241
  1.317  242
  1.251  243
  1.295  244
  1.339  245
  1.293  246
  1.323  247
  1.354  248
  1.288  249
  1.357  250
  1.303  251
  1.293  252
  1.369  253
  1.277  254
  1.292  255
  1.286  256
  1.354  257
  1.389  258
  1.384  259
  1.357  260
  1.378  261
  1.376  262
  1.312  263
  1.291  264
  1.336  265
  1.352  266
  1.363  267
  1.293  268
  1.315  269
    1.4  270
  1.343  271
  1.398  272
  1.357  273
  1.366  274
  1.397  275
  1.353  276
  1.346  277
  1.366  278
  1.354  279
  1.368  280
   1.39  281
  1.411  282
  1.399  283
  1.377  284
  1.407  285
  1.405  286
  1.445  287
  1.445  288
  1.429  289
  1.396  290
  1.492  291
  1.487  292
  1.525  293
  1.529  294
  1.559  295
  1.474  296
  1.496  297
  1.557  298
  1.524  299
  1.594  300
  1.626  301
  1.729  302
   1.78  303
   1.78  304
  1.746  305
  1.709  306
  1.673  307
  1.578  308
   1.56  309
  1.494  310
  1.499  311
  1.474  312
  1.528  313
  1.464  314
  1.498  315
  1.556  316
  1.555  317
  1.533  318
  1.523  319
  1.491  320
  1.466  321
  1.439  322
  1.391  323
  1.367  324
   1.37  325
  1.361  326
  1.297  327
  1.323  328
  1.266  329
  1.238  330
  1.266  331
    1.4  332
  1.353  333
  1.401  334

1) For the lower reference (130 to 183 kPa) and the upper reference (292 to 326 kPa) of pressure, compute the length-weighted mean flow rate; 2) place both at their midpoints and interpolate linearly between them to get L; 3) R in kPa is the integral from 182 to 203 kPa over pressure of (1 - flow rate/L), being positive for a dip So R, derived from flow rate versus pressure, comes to 3.0 kPa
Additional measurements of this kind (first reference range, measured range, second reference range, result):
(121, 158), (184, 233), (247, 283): 7.35 kPa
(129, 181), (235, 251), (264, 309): 0.83 kPa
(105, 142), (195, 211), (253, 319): 3.27 kPa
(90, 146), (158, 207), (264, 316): 9.45 kPa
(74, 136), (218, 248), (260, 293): 3.10 kPa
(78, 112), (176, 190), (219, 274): 1.88 kPa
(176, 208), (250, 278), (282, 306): 1.51 kPa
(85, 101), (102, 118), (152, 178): -0.96 kPa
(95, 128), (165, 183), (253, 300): 3.15 kPa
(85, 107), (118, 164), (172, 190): -2.14 kPa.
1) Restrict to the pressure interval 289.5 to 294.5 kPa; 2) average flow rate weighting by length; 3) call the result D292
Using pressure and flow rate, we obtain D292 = 1.49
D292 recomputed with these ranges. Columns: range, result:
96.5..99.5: 1.48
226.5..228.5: 1.17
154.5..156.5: 1.21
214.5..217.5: 1.13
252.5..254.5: 1.32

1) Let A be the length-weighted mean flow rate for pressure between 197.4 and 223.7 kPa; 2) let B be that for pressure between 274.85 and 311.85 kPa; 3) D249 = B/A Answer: 1.3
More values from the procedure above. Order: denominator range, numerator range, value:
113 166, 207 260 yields 0.91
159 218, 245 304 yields 1.21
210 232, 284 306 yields 1.33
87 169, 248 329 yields 1.04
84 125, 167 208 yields 0.80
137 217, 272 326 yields 1.24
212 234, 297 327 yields 1.32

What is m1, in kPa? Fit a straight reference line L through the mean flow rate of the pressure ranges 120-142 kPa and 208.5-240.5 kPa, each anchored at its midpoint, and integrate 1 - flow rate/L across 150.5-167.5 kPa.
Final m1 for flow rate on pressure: 1.7 kPa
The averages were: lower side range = 1.43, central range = 1.22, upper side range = 1.2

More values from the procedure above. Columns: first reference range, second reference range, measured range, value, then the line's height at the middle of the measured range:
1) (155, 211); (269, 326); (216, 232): 1.4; 1.29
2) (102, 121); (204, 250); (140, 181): 3.5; 1.36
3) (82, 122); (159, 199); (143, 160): 0.1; 1.27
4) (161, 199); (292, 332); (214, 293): 2.8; 1.36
